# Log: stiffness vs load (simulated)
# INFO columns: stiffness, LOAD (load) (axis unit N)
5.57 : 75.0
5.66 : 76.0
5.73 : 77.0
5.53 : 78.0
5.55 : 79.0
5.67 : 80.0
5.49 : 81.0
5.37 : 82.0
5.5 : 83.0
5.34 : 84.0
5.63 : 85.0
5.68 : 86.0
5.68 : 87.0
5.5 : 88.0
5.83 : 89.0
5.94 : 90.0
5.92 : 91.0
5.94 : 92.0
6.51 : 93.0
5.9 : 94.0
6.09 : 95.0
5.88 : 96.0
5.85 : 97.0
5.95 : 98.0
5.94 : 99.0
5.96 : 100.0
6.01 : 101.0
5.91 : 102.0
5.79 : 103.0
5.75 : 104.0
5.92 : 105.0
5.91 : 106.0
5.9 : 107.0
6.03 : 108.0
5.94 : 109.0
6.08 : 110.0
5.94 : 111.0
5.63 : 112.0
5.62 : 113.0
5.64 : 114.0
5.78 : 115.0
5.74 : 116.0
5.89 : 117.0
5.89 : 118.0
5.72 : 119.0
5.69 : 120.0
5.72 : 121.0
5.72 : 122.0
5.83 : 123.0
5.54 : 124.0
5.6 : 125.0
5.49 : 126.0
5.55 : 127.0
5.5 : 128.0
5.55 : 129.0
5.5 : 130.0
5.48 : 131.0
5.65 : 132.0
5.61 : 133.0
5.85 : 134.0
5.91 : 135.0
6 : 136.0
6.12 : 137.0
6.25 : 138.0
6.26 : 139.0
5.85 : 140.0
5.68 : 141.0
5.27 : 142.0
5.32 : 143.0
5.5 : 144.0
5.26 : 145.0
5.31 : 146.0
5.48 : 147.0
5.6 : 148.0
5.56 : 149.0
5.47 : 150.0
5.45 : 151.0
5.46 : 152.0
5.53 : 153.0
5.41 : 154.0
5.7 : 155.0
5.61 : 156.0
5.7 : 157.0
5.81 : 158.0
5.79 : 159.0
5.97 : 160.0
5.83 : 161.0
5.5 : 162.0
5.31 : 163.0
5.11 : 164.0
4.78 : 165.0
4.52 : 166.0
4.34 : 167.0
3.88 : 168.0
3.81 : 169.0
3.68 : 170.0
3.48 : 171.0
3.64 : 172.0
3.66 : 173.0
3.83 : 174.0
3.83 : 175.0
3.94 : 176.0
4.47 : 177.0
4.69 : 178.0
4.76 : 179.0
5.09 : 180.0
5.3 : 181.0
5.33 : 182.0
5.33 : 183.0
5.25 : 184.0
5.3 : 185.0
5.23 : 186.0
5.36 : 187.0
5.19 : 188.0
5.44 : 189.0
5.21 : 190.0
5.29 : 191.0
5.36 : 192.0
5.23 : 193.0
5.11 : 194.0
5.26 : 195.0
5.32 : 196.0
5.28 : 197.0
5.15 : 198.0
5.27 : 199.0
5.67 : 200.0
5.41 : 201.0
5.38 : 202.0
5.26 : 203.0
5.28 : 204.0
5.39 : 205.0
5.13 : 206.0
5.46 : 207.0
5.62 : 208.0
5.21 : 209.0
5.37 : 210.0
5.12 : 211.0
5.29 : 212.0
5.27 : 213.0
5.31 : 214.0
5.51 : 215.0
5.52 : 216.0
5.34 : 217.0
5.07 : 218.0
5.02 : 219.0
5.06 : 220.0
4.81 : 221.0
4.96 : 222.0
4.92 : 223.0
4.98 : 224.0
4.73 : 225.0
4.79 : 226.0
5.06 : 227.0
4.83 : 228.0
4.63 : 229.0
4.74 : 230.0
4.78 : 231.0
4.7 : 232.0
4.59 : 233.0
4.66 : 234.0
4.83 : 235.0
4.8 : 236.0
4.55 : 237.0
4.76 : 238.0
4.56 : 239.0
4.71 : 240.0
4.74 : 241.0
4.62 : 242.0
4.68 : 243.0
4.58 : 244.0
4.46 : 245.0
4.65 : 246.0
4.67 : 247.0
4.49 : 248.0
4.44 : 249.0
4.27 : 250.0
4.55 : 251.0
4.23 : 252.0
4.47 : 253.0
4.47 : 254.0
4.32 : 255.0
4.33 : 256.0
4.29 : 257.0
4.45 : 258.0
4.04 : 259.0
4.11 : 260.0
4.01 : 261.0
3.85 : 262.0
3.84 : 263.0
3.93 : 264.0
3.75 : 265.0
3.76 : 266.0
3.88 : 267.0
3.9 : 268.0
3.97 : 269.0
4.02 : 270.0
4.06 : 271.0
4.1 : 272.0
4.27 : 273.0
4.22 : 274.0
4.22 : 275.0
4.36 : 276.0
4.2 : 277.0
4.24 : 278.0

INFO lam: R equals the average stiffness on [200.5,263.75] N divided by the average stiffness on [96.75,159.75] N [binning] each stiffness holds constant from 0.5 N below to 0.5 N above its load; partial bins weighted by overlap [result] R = 0.84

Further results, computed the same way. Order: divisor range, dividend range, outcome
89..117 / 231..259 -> 0.77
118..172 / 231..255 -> 0.85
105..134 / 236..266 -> 0.76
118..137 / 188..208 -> 0.94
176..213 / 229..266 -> 0.85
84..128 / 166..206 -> 0.84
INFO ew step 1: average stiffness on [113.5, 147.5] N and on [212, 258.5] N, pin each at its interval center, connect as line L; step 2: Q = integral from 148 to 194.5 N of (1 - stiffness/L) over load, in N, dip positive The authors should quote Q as 2.8 N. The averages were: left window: 5.68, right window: 4.75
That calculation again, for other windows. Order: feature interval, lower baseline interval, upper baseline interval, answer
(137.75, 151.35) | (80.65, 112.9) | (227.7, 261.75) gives -0.42 N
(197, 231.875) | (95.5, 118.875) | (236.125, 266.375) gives -2.99 N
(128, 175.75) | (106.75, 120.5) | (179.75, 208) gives 2.99 N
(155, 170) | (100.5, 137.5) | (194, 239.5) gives 0.98 N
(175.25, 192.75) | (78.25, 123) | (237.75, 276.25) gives -0.31 N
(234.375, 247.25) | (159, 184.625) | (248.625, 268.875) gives -1.27 N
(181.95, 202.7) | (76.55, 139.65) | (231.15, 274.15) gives -1.51 N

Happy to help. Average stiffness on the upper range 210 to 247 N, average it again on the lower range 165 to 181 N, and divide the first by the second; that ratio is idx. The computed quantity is 1.17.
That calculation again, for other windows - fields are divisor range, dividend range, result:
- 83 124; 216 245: 0.82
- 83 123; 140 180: 0.85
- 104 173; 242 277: 0.77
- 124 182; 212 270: 0.88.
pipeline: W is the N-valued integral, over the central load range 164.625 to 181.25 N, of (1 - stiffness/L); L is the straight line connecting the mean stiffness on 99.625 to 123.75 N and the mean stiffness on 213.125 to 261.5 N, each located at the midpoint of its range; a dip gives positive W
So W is 3.4 N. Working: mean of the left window 5.83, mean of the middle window 4.2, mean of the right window 4.69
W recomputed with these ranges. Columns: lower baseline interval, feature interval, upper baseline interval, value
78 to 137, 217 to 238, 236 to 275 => -1.20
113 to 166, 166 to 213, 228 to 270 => 1.01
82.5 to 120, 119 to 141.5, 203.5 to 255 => -0.50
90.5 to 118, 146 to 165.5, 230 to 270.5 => -0.58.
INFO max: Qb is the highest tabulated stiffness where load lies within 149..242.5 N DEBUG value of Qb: 5.97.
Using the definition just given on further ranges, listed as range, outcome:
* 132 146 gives 6.26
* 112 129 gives 5.89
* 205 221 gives 5.62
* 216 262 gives 5.52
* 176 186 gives 5.33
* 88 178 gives 6.51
